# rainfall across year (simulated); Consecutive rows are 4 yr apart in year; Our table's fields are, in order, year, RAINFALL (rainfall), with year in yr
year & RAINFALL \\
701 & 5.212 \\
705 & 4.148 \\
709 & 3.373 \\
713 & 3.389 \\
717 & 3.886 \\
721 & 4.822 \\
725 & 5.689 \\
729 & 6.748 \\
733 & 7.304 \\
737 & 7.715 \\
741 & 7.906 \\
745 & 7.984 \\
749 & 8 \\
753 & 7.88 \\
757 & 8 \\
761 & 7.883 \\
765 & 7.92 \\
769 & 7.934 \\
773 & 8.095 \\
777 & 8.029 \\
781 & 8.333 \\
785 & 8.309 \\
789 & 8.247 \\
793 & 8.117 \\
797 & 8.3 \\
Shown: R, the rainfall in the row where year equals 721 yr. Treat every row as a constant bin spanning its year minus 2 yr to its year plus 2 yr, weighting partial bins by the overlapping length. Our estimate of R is 4.822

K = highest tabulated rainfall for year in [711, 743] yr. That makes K 7.906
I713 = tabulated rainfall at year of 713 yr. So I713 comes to 3.389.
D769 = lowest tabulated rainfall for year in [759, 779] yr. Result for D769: 7.883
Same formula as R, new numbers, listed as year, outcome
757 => 8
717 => 3.886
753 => 7.88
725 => 5.689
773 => 8.095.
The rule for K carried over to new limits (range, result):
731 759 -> 8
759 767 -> 7.92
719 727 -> 5.689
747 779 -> 8.095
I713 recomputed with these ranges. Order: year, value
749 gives 8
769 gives 7.934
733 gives 7.304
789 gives 8.247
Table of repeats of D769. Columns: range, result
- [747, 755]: 7.88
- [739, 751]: 7.906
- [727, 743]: 6.748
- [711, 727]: 3.389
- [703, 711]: 3.373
